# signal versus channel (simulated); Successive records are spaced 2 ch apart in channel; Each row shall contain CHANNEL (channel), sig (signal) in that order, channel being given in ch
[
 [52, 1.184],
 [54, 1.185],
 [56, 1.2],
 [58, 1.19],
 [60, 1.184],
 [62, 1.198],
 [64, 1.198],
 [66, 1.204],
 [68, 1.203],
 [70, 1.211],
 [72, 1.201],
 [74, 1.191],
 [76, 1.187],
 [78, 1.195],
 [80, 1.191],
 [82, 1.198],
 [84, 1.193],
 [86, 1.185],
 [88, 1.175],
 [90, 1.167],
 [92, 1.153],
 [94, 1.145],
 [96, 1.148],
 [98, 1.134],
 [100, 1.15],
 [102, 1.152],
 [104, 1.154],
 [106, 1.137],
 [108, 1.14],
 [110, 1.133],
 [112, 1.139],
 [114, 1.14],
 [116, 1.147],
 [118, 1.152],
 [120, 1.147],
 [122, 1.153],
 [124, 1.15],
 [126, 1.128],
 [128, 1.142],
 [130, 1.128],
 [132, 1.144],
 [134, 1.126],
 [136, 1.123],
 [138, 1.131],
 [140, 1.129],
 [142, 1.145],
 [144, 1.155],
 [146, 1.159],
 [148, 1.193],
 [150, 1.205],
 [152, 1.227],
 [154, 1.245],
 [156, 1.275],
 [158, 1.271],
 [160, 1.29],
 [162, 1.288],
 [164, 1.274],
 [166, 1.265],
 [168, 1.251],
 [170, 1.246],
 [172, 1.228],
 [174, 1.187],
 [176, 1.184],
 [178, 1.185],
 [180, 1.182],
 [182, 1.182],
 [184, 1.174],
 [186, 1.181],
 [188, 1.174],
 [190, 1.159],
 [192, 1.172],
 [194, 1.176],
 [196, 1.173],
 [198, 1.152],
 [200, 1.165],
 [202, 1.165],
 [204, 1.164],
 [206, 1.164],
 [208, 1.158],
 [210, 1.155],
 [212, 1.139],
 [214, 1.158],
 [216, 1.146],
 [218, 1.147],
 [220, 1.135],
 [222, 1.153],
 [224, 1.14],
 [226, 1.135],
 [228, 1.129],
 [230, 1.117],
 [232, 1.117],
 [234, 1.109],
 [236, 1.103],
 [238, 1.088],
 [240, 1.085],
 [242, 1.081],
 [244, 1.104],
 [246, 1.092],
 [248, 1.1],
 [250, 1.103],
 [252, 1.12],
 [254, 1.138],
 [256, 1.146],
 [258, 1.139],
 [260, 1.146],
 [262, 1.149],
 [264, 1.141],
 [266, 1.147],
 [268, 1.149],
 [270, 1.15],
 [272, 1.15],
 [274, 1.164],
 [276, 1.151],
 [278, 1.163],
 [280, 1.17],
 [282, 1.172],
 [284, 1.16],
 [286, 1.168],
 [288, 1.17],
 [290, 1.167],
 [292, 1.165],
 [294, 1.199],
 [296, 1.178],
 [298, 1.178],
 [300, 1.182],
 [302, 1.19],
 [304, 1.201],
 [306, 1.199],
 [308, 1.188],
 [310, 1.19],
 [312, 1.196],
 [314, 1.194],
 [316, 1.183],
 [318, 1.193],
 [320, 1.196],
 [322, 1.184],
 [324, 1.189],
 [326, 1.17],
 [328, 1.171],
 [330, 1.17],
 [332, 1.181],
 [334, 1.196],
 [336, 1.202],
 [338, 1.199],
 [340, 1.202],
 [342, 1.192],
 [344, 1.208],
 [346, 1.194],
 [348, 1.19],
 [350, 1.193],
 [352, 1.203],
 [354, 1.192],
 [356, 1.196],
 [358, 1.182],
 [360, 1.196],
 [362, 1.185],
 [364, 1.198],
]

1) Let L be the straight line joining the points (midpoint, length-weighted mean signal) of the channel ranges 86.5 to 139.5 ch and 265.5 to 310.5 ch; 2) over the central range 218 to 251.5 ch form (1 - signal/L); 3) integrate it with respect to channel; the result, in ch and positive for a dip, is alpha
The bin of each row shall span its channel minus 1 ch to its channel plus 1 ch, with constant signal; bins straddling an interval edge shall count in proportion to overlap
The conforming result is 1.4 ch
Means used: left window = 1.14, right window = 1.17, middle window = 1.11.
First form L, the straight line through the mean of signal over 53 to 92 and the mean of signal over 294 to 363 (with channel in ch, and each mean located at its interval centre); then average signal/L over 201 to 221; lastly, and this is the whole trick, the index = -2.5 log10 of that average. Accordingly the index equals 0.03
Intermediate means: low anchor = 1.19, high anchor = 1.19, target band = 1.15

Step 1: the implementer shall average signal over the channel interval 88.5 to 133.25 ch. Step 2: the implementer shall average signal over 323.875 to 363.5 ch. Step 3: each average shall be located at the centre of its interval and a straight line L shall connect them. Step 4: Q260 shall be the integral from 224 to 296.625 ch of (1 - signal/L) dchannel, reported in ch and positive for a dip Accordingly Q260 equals 2.3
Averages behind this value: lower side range 1.14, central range 1.14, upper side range 1.19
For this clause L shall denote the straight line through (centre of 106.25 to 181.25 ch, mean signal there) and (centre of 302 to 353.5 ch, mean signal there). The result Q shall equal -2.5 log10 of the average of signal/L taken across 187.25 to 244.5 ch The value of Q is 0.04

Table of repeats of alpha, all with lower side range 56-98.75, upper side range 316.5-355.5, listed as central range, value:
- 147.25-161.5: -0.7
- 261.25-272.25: 0.4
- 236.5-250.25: 1.1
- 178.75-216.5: 0.7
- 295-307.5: 0.0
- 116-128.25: 0.4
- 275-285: 0.2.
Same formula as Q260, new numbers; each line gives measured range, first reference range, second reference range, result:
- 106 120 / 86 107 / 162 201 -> 0.2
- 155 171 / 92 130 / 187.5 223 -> -1.6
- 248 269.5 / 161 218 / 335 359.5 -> 1.0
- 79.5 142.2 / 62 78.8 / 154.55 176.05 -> 3.7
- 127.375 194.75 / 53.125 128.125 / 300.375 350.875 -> -1.1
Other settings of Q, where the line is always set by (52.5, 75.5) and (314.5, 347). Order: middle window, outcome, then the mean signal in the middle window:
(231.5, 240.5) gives 0.09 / 1.1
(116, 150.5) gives 0.04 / 1.15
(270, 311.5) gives 0.01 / 1.17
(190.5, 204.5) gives 0.02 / 1.17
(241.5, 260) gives 0.07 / 1.12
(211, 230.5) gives 0.05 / 1.14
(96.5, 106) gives 0.05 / 1.15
